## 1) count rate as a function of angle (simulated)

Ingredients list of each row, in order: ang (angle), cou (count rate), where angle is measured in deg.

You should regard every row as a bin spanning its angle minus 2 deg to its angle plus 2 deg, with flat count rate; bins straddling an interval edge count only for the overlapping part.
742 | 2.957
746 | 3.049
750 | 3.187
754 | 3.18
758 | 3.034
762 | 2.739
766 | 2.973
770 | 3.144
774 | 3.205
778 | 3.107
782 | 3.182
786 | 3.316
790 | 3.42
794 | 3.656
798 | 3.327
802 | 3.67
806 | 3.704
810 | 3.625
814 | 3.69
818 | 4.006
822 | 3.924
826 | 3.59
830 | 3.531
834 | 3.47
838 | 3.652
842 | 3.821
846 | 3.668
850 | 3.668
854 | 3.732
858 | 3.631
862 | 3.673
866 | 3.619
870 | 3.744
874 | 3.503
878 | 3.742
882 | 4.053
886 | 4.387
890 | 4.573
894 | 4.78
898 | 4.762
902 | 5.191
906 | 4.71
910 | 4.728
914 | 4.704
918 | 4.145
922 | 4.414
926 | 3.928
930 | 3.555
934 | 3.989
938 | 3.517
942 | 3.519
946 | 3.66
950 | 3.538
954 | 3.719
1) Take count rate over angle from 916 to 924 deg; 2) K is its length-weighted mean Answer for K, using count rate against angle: 4.28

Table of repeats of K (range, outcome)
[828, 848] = 3.63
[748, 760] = 3.13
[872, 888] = 3.92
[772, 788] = 3.2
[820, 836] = 3.63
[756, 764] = 2.89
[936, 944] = 3.52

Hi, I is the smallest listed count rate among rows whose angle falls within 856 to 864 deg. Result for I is 3.631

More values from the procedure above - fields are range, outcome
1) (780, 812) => 3.182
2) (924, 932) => 3.555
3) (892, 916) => 4.704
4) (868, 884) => 3.503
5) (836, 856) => 3.652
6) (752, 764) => 2.739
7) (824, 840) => 3.47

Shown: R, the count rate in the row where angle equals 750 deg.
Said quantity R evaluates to 3.187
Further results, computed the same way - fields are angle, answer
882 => 4.053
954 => 3.719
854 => 3.732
